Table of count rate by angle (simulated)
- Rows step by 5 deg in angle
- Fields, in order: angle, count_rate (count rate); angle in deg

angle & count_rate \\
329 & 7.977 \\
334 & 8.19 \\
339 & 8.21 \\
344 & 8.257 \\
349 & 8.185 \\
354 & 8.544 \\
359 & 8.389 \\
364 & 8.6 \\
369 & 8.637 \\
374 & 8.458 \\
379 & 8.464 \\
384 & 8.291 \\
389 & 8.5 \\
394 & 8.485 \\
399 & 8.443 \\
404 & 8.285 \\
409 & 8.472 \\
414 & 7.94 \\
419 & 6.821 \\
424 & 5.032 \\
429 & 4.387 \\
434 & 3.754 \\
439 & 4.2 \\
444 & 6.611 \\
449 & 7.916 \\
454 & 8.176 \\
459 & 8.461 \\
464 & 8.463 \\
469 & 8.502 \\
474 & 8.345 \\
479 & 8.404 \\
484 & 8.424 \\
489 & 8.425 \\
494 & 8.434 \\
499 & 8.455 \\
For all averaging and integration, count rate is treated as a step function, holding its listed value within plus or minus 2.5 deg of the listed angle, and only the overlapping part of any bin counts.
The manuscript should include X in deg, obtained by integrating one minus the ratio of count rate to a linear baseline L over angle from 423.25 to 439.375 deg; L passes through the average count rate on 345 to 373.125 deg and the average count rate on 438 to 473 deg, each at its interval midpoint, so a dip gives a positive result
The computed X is 7.3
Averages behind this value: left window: 8.46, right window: 7.65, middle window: 4.29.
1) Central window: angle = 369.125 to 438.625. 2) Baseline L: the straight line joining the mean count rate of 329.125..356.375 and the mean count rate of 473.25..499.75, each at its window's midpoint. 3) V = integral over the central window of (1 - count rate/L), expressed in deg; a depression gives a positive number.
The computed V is 8.64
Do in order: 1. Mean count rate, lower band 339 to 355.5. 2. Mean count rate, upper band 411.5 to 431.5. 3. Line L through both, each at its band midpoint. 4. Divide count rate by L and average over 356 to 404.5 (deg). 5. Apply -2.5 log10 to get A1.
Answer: -0.16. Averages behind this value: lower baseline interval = 8.3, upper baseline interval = 6.04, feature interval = 8.46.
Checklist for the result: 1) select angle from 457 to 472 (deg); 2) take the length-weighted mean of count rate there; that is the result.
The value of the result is 8.47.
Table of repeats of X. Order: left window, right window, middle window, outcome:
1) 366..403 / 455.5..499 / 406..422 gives 1.5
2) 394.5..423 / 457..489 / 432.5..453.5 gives 5.7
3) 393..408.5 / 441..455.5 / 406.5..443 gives 9.7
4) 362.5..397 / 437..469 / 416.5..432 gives 4.9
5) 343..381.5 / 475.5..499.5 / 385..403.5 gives 0.0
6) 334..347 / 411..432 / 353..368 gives -1.6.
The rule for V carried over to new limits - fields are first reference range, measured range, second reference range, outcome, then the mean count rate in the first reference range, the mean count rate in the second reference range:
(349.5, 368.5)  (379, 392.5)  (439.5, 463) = -0.3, 8.49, 7.53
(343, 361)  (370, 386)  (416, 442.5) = -2.7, 8.35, 4.96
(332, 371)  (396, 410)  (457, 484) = 0.0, 8.38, 8.43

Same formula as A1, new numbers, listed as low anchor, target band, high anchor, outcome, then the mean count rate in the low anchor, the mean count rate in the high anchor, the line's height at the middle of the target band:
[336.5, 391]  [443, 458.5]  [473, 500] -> 0.086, 8.41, 8.42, 8.41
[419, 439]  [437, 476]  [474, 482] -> -0.127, 4.67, 8.39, 6.76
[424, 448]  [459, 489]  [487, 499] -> -0.166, 4.97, 8.44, 7.28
